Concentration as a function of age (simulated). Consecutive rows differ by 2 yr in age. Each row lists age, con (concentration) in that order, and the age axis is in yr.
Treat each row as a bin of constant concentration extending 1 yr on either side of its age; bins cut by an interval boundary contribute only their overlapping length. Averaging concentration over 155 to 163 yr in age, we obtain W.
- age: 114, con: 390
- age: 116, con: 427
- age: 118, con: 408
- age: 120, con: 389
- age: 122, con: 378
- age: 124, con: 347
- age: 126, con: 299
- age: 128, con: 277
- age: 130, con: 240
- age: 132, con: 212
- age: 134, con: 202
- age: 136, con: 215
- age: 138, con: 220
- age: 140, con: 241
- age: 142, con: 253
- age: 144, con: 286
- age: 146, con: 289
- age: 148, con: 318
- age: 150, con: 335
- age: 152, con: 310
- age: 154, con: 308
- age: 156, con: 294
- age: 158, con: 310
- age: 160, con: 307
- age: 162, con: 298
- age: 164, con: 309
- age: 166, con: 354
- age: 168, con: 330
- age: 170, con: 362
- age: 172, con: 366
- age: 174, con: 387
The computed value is 302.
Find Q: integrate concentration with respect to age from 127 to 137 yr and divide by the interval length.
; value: 229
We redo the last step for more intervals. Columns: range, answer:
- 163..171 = 339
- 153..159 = 304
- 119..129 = 338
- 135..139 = 218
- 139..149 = 277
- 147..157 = 313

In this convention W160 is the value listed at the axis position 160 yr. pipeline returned 307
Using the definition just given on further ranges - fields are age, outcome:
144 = 286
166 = 354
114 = 390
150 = 335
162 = 298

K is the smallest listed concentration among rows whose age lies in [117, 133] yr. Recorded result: 212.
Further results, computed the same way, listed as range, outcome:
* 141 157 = 253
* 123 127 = 299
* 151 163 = 294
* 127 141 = 202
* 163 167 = 309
